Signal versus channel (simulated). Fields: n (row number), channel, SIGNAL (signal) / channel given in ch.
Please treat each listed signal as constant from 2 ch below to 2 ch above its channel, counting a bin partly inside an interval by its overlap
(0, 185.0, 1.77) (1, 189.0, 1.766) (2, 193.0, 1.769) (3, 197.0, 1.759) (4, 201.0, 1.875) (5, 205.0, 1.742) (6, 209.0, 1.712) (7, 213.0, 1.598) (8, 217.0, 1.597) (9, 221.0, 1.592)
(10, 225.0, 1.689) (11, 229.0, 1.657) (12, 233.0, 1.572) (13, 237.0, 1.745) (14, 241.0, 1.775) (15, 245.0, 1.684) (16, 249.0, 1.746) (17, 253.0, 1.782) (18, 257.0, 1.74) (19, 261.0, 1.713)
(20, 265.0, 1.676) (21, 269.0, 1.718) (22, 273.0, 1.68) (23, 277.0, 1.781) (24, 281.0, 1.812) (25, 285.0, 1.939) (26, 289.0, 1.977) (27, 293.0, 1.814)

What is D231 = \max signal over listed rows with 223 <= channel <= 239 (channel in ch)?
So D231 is 1.745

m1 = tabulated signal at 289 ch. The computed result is 1.977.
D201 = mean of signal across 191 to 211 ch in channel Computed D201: 1.77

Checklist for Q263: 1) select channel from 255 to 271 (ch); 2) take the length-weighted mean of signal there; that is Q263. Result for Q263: 1.71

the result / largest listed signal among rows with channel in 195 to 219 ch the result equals 1.875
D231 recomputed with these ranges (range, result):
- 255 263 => 1.74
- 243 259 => 1.782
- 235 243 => 1.775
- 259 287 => 1.939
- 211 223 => 1.598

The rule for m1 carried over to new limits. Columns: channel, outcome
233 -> 1.572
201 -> 1.875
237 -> 1.745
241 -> 1.775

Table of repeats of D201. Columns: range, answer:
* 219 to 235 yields 1.63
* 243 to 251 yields 1.71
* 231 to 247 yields 1.69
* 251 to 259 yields 1.76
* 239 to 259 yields 1.75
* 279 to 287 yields 1.88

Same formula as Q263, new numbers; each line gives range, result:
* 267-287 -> 1.79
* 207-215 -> 1.66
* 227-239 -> 1.66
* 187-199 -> 1.76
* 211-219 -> 1.6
